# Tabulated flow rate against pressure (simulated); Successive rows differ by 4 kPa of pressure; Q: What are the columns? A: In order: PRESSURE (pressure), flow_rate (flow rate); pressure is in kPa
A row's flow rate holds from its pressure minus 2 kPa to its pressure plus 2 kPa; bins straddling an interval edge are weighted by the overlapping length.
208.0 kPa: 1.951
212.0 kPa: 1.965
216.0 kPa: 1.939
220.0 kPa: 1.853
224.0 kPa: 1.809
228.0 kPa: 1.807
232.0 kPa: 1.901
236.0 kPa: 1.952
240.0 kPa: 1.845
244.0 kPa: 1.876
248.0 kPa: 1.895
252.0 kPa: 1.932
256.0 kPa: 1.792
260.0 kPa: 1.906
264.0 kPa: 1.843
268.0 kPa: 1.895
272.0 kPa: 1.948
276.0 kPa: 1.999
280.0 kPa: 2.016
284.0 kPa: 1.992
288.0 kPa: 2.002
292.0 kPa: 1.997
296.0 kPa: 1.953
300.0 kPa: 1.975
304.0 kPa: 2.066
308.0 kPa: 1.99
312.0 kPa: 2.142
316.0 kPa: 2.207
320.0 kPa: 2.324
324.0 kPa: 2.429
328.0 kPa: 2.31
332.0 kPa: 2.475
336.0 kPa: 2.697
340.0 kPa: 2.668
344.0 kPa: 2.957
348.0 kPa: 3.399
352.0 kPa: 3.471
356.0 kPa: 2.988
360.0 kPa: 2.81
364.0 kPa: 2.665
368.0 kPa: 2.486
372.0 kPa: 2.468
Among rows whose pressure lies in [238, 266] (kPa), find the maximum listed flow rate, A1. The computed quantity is 1.932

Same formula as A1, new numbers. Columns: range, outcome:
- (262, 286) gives 2.016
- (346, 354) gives 3.471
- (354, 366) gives 2.988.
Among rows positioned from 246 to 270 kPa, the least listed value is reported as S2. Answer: 1.792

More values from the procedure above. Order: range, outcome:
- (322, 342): 2.31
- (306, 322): 1.99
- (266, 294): 1.895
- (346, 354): 3.399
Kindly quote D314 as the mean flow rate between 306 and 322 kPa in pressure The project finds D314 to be 2.17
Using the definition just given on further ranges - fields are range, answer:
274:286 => 2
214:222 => 1.9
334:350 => 2.93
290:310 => 2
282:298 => 1.99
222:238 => 1.87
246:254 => 1.91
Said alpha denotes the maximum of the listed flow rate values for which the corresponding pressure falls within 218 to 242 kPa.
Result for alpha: 1.952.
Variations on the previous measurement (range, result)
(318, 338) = 2.697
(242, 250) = 1.895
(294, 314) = 2.142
